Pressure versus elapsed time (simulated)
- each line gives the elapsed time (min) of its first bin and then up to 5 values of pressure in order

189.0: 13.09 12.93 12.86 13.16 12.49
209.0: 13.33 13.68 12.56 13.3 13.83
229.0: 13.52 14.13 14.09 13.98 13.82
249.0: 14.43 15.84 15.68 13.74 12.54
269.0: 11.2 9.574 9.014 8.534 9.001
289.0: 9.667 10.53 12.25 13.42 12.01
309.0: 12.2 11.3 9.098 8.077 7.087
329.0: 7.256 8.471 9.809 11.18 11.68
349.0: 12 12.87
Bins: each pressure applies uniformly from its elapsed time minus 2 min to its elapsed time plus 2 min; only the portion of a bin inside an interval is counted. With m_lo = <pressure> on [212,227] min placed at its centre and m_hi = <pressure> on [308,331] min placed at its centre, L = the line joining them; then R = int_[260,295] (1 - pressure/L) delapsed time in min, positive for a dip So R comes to 1.7 min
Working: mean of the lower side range 13.3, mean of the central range 10.3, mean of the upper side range 9.04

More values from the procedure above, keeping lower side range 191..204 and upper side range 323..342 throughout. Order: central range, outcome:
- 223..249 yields -5.0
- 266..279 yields 0.5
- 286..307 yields -3.6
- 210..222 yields -0.8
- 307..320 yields -2.0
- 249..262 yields -4.7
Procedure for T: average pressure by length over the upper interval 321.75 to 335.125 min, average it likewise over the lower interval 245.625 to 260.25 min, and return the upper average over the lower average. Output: 0.51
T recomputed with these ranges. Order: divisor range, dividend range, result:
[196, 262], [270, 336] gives 0.71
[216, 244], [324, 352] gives 0.72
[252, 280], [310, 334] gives 0.71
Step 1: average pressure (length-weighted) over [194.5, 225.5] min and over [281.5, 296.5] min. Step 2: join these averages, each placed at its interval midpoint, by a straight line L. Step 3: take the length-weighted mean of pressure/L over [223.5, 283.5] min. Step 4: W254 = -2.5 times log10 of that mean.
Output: -0.136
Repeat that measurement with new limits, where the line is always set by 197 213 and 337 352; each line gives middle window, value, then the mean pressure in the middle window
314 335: 0.39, 8.16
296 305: -0.07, 12.7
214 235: -0.05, 13.5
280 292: 0.30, 9.23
